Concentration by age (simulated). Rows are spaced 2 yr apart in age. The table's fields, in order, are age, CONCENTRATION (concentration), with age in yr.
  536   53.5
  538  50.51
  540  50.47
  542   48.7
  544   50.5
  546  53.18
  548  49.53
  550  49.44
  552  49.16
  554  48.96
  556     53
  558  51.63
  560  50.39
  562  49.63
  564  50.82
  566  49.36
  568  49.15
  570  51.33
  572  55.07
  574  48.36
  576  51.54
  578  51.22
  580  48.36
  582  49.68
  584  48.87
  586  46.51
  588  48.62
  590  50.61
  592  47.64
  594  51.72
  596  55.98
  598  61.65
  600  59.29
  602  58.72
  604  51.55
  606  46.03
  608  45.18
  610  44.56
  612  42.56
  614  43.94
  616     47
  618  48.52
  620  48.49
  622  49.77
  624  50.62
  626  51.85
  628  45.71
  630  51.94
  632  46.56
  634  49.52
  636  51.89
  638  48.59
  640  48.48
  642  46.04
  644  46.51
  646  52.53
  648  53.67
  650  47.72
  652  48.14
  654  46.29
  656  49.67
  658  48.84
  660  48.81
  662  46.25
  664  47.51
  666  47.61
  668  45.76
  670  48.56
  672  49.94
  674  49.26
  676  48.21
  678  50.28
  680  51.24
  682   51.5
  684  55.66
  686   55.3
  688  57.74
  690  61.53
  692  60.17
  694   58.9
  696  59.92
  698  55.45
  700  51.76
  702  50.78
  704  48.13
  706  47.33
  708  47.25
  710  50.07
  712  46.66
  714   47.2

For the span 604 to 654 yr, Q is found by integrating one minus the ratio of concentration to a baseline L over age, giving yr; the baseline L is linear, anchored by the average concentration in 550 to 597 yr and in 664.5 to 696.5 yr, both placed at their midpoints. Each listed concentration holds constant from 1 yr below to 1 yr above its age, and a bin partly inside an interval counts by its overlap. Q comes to 3.4 yr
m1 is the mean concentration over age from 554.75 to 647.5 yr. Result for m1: 50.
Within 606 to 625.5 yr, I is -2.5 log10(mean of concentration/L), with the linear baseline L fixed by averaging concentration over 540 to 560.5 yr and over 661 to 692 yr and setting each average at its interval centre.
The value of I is 0.09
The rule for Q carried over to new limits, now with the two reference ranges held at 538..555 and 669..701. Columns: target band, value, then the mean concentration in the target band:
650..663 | 1.3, 48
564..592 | 0.6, 49.9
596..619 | 0.7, 50.2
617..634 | 1.0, 49.2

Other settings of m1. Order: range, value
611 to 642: 48.3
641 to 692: 50.4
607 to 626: 47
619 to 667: 48.9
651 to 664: 48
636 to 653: 49.1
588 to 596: 50.6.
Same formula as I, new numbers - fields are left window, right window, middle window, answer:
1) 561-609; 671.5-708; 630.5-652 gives 0.07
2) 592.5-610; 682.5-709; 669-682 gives 0.09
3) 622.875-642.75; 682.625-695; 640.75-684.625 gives 0.10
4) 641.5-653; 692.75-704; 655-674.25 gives 0.06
